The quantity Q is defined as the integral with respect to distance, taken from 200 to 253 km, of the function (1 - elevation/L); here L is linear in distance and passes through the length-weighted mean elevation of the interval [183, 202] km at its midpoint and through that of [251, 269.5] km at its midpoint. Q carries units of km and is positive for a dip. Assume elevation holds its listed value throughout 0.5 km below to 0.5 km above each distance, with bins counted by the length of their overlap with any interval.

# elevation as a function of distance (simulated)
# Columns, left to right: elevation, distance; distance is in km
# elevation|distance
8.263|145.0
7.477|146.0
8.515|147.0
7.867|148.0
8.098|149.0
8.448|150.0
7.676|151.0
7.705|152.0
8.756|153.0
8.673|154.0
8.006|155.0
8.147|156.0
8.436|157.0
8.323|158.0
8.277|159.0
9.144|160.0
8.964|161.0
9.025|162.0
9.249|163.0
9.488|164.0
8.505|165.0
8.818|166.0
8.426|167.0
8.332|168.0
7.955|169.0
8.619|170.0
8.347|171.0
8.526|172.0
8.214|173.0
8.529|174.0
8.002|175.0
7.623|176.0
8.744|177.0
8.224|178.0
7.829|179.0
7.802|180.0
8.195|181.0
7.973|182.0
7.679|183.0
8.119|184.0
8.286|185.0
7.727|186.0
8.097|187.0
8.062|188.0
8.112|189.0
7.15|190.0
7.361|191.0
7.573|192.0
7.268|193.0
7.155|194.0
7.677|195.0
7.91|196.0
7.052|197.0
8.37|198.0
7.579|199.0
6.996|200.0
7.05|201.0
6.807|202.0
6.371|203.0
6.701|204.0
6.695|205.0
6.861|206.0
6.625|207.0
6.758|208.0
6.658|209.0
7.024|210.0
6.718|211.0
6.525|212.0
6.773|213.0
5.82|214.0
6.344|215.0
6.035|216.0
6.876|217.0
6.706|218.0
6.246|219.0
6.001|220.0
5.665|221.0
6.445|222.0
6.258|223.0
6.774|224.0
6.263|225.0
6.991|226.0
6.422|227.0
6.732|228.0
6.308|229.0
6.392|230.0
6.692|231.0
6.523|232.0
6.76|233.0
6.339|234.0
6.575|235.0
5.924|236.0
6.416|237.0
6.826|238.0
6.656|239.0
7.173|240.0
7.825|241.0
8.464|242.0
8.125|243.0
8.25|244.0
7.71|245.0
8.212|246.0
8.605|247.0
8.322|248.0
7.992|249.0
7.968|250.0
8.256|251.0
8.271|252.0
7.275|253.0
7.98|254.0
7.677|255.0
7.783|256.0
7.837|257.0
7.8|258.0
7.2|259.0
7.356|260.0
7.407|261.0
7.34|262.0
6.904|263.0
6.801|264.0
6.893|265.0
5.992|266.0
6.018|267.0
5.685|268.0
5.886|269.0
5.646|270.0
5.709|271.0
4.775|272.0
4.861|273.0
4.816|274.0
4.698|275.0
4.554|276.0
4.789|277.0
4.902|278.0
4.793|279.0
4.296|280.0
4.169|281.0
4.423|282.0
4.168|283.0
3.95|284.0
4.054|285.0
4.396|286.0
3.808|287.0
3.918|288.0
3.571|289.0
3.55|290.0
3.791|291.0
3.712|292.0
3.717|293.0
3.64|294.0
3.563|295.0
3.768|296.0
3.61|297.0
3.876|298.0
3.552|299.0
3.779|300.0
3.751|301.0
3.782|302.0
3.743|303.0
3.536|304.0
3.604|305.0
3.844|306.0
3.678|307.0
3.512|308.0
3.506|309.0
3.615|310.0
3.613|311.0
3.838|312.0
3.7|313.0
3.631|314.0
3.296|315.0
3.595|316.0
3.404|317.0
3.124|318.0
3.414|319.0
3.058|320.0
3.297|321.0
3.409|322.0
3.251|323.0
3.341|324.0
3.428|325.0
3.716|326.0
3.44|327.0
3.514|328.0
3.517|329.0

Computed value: 3.25 km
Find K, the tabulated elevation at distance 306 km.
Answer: 3.844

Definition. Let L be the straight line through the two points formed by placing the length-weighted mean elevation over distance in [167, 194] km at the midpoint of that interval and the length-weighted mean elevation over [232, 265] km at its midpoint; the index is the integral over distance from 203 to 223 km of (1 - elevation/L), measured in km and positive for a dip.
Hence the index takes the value 3.3 km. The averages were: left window 8.01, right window 7.48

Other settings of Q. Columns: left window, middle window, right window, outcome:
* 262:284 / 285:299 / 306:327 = 2.3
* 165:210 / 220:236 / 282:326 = -0.4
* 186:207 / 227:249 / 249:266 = 0.8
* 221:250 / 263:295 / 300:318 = 2.2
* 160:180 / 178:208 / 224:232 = 1.0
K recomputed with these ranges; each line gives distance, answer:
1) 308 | 3.512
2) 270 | 5.646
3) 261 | 7.407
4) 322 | 3.409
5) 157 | 8.436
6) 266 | 5.992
